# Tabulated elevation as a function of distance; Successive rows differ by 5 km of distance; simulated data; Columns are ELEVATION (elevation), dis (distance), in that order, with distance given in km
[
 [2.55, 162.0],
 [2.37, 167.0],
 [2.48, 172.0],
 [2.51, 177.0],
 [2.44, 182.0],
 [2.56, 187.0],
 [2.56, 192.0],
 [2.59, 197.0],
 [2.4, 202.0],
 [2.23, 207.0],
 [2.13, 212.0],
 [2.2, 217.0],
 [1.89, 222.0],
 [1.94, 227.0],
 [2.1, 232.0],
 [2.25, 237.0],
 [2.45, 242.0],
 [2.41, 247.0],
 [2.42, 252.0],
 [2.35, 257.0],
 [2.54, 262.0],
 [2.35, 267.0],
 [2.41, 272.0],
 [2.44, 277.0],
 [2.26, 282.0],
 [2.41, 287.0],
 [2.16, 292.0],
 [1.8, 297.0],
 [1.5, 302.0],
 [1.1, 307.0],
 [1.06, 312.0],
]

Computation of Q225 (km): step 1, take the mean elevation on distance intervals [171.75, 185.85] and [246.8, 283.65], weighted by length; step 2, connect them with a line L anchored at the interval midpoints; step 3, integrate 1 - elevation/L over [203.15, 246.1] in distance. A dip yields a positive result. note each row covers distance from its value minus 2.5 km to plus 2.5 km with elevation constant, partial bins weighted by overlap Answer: 4.8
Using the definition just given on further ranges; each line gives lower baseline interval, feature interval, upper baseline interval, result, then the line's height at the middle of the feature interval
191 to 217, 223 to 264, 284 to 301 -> -1.2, 2.23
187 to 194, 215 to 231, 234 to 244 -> 2.6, 2.41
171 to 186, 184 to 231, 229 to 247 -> 2.2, 2.38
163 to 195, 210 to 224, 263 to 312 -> 1.5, 2.32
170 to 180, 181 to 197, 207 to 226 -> -1.3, 2.35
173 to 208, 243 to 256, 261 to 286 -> 0.0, 2.42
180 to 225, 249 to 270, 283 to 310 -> -4.2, 2.01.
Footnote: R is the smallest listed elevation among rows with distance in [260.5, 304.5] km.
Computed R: 1.5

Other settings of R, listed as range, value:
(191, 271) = 1.89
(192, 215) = 2.13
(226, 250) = 1.94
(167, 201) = 2.37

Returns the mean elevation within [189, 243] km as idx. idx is 2.25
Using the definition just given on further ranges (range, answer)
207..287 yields 2.28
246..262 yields 2.41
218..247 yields 2.15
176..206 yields 2.5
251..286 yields 2.4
